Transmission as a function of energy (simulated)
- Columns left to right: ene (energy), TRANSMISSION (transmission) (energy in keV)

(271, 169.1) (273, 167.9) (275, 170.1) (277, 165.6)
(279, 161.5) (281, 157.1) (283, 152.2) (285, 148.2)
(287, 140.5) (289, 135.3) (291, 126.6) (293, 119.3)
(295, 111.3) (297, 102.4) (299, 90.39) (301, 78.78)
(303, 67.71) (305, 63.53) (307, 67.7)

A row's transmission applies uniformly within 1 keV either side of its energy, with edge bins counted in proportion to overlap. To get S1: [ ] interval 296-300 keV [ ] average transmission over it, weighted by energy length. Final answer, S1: 96.4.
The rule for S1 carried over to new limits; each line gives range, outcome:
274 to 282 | 164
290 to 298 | 115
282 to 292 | 141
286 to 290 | 138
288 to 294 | 127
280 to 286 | 152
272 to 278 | 168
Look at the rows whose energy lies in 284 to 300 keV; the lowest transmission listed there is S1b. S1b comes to 90.39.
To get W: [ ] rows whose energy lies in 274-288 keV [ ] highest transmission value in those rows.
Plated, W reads 170.1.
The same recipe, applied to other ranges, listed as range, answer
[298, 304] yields 90.39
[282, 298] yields 152.2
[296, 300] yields 102.4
